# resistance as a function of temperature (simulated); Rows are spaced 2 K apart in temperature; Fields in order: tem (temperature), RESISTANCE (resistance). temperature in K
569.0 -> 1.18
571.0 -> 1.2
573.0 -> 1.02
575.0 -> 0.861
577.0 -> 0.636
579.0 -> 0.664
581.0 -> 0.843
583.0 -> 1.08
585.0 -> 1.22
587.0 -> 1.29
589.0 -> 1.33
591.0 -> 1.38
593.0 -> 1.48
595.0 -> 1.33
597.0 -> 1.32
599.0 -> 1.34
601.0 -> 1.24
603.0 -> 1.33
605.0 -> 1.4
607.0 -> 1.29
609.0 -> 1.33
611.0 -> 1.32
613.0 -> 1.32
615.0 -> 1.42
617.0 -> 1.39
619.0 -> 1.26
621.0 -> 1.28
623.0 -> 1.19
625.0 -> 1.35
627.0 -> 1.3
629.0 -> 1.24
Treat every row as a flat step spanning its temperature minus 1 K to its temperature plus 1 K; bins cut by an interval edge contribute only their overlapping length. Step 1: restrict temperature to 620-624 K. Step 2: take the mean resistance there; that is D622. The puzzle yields 1.23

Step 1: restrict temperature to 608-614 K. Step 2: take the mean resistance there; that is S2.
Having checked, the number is 1.32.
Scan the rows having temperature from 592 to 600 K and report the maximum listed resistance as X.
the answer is 1.48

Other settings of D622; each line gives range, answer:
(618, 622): 1.27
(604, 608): 1.34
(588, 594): 1.4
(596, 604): 1.31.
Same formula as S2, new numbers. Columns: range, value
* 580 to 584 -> 0.962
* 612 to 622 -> 1.33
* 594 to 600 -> 1.33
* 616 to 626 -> 1.29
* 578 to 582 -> 0.754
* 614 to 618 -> 1.4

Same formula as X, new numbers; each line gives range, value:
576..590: 1.33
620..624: 1.28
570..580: 1.2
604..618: 1.42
